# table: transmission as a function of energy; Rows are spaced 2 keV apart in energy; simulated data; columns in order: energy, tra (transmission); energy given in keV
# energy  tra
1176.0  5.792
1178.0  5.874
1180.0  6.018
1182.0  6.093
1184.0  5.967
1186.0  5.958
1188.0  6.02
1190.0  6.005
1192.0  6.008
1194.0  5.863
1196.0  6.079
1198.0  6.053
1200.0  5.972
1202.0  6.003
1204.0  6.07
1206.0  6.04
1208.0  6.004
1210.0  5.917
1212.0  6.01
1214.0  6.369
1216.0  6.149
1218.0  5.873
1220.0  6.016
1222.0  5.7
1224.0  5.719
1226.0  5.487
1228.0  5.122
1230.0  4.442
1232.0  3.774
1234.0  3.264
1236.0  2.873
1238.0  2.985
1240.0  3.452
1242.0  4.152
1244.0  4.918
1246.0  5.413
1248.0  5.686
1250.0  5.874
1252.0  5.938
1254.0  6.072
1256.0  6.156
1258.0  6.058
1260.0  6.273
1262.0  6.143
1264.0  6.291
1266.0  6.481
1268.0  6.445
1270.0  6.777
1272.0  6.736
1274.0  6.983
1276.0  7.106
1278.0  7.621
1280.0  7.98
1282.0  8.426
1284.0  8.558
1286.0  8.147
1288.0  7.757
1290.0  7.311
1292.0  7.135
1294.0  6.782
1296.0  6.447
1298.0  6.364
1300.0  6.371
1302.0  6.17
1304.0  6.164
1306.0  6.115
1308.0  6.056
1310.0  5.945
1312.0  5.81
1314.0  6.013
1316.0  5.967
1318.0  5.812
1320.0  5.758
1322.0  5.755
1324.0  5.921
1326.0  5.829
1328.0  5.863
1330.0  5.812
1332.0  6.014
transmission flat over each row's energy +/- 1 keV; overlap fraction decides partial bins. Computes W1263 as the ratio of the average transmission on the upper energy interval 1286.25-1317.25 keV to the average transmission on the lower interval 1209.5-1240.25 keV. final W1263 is 1.30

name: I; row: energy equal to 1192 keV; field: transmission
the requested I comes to 6.008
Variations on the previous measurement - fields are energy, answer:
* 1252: 5.938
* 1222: 5.7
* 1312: 5.81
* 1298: 6.364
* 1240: 3.452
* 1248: 5.686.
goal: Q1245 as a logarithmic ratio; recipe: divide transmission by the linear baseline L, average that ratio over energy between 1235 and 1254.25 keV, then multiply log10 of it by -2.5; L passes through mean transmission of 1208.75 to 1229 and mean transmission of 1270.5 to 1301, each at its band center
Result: 0.34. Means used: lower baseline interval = 5.84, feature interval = 4.68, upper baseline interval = 7.31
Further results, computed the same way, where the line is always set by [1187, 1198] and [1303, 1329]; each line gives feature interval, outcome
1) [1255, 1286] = -0.17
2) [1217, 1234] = 0.16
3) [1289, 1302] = -0.13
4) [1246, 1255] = 0.02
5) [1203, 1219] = -0.01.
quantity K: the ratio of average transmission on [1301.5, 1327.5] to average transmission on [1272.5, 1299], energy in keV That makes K 0.80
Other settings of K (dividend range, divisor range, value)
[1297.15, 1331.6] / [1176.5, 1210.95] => 1.00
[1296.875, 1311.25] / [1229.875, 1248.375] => 1.53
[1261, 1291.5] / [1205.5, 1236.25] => 1.36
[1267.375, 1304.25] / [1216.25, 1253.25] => 1.47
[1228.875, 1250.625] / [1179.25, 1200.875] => 0.71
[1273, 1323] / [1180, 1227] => 1.13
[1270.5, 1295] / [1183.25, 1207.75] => 1.25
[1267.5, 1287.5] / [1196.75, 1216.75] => 1.24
